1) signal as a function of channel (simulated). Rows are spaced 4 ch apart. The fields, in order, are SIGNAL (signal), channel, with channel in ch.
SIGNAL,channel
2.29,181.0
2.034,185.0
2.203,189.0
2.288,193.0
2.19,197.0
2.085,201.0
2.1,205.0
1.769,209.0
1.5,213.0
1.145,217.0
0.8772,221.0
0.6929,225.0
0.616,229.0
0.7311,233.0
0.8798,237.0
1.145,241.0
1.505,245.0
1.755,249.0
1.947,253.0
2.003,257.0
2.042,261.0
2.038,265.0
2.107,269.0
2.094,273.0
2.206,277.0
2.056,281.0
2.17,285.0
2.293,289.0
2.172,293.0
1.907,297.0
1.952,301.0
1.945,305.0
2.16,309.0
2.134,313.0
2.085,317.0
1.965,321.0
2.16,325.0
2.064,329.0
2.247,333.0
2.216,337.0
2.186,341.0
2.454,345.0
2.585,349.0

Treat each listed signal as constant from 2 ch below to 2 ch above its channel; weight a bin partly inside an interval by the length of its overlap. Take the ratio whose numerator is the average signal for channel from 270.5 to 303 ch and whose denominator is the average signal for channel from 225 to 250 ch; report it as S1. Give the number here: 2.0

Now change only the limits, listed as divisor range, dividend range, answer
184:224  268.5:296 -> 1.20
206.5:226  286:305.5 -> 1.66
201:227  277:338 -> 1.50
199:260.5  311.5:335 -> 1.51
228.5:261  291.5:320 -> 1.46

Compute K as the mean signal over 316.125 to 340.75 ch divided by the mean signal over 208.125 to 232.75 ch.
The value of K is 2.04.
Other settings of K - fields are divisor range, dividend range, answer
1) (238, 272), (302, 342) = 1.17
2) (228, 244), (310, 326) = 2.32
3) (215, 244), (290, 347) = 2.38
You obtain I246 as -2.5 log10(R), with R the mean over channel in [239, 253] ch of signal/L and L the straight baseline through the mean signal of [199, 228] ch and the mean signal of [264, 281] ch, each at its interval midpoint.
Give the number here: 0.18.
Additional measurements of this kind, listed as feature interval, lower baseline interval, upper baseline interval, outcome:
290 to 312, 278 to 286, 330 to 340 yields 0.06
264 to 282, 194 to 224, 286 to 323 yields -0.09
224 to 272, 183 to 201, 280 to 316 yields 0.39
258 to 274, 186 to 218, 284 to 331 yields -0.02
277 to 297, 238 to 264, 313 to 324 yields -0.14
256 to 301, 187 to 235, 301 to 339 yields -0.12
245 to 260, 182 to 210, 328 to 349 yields 0.17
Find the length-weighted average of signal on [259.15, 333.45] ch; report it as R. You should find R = 2.09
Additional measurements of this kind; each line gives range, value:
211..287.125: 1.55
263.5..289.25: 2.13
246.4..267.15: 1.95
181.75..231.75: 1.63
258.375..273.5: 2.07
